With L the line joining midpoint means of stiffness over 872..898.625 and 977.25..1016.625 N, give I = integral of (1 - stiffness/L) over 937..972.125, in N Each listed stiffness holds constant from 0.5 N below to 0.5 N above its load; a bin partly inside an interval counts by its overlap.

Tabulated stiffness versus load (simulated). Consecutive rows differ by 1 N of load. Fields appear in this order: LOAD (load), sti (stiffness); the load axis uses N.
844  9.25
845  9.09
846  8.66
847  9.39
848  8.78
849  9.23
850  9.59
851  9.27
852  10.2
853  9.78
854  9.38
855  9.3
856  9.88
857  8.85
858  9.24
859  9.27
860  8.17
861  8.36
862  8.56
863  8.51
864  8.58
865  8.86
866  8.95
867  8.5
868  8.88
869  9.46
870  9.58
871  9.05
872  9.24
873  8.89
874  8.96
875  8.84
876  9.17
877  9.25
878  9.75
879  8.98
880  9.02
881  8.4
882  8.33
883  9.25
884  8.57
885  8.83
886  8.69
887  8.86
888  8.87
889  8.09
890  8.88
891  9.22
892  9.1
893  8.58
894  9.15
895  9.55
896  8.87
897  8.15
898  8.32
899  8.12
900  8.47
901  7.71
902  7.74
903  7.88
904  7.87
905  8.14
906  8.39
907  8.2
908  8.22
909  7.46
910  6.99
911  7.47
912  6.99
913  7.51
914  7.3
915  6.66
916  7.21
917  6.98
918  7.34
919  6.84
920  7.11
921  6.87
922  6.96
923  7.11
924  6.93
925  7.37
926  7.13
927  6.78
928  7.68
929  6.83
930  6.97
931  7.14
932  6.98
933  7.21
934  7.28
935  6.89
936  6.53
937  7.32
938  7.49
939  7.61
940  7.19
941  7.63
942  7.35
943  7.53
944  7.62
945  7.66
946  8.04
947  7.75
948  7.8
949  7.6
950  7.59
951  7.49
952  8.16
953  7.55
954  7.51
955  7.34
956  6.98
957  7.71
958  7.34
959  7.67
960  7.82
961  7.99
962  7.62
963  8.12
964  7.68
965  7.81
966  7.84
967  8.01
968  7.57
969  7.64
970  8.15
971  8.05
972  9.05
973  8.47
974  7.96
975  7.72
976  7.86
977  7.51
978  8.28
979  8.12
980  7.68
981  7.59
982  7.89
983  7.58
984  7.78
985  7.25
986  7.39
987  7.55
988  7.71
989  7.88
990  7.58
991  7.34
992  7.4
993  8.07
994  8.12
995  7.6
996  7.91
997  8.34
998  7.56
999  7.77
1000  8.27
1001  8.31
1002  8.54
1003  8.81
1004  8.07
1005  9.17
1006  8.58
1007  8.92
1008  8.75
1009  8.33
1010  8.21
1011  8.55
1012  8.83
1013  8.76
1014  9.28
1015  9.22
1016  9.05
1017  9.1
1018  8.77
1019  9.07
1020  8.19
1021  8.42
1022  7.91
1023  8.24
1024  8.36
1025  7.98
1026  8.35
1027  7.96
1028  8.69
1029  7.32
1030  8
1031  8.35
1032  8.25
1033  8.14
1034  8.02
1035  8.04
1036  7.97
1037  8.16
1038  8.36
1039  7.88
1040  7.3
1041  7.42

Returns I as 3.0 N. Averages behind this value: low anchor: 8.87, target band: 7.69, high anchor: 8.15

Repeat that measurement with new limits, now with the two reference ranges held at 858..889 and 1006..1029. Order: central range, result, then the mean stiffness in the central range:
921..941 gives 3.7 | 7.13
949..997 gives 4.9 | 7.77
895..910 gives 1.2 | 8.12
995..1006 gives 0.4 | 8.26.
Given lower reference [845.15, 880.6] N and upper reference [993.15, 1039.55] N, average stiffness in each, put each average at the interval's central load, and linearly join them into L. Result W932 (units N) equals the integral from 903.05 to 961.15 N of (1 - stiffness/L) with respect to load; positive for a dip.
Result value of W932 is 9.0 N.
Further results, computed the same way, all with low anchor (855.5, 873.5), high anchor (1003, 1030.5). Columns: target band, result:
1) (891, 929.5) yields 4.9 N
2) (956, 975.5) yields 1.8 N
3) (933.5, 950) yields 2.4 N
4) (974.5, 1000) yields 2.5 N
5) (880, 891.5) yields 0.2 N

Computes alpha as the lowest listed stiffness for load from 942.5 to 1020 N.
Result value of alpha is 6.98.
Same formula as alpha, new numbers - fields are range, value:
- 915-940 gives 6.53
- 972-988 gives 7.25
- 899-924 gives 6.66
